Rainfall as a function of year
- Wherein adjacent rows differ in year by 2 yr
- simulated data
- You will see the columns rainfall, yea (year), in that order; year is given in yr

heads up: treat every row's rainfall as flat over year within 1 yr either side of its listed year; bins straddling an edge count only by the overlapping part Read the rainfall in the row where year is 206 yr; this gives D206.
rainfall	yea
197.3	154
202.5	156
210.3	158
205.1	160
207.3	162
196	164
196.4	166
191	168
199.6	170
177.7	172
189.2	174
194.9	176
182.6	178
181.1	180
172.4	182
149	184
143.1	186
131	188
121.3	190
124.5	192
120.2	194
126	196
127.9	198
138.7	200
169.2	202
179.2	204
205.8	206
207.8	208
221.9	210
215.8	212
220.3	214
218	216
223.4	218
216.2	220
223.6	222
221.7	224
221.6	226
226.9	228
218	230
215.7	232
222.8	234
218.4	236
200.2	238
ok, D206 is 205.8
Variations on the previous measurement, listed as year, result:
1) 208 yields 207.8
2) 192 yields 124.5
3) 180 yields 181.1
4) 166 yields 196.4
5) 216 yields 218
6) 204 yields 179.2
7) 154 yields 197.3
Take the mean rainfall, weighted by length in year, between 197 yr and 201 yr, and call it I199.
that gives 133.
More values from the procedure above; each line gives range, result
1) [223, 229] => 223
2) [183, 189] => 141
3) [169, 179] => 189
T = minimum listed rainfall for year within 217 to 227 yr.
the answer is 216.2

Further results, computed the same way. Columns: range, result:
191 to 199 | 120.2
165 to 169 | 191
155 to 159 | 202.5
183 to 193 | 121.3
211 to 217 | 215.8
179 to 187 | 143.1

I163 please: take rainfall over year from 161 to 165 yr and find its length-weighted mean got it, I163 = 202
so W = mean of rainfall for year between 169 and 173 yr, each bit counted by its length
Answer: 189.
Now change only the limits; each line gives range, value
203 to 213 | 206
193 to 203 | 136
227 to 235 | 221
